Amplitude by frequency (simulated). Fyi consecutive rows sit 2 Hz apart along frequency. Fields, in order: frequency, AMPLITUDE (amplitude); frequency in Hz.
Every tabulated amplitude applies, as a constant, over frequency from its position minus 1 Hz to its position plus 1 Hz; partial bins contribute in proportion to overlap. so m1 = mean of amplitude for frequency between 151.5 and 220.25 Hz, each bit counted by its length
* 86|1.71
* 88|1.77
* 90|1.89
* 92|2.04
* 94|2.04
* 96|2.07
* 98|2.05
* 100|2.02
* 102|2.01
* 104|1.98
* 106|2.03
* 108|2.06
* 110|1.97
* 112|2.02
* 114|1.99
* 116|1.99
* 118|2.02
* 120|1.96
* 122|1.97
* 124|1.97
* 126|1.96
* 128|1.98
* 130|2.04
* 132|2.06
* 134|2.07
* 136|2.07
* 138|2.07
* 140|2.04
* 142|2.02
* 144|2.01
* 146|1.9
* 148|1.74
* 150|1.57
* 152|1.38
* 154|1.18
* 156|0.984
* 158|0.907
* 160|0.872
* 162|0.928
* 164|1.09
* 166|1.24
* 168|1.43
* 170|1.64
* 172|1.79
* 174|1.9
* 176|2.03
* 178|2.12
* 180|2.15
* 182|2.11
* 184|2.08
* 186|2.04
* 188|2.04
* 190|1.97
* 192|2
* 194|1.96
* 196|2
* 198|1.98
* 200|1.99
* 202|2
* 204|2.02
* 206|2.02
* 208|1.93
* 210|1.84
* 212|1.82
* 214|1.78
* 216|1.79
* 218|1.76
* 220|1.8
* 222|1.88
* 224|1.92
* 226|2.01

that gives 1.73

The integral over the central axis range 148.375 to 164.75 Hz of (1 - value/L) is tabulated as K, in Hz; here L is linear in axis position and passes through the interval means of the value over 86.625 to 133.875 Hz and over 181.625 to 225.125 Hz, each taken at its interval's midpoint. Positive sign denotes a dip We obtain 6.9 Hz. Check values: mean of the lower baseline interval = 1.99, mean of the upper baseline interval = 1.94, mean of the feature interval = 1.14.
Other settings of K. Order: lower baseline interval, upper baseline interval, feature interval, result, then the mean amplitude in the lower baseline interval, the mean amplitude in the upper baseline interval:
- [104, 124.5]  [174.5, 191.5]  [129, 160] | 4.8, 2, 2.06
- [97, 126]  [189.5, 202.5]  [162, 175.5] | 3.4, 2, 1.99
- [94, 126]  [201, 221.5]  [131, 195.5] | 6.8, 2.01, 1.88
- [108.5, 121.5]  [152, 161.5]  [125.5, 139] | -3.8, 1.99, 1.02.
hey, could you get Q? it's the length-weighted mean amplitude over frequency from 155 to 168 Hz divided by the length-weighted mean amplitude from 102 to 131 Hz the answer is 0.5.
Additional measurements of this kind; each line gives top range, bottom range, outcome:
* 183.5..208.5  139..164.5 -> 1.39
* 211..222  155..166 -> 1.83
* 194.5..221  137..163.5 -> 1.27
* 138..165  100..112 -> 0.72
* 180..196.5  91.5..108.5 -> 1.00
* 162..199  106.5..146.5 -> 0.92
